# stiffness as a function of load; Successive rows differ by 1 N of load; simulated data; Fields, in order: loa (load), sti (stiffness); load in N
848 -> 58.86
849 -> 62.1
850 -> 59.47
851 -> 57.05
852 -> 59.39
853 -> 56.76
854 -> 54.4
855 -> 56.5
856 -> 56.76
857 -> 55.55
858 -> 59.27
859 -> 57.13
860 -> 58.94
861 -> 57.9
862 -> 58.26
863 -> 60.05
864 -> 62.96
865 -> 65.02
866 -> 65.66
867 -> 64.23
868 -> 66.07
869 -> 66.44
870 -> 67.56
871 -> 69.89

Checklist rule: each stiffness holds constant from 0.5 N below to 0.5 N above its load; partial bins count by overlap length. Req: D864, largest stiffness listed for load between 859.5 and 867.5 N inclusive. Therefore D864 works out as 65.66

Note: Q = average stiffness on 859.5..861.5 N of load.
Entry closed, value 58.4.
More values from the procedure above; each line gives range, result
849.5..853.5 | 58.2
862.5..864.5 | 61.5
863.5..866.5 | 64.5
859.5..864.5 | 59.6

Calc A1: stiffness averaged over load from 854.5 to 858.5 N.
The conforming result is 57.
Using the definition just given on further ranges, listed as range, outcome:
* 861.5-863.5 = 59.2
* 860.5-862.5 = 58.1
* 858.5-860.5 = 58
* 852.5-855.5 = 55.9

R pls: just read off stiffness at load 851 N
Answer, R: 57.05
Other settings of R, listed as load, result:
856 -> 56.76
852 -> 59.39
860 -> 58.94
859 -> 57.13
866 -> 65.66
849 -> 62.1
